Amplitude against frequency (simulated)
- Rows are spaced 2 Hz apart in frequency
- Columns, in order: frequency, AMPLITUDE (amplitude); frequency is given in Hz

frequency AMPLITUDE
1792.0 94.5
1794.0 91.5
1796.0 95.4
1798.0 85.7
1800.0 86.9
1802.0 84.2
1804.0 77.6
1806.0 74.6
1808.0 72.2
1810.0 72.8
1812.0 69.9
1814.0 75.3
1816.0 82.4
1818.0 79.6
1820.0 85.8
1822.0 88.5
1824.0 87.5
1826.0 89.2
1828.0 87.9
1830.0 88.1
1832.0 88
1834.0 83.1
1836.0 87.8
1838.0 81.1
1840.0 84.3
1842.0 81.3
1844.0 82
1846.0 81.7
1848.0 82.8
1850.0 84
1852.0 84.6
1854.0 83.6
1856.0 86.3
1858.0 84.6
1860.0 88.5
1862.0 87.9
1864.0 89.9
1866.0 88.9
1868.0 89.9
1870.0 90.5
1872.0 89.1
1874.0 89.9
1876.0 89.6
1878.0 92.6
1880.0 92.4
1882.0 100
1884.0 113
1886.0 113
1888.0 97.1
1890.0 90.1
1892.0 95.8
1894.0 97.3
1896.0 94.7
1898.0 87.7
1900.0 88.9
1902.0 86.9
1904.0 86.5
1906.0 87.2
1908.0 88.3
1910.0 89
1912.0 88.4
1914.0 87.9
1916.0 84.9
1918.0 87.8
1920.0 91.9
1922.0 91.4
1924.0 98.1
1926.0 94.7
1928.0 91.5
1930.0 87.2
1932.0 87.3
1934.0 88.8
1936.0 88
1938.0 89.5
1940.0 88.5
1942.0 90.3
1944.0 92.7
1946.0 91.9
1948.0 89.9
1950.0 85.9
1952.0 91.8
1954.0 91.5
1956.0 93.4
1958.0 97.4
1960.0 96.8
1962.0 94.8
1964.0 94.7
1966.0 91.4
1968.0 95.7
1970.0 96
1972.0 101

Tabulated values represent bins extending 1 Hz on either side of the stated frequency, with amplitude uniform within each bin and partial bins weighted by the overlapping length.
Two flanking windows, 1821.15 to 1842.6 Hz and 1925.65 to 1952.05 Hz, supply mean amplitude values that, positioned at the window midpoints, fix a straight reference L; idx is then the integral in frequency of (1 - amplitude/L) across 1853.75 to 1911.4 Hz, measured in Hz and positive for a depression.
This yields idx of -2.6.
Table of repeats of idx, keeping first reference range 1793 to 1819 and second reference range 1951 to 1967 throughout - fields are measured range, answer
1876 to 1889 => -1.96 Hz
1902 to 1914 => 0.23 Hz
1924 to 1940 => 0.27 Hz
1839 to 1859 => 0.20 Hz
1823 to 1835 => -0.68 Hz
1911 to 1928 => -0.03 Hz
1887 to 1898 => -0.77 Hz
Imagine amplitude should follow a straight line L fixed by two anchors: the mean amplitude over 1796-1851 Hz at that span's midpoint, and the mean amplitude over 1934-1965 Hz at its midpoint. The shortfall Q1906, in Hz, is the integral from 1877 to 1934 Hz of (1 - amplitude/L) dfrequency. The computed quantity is -2.6 Hz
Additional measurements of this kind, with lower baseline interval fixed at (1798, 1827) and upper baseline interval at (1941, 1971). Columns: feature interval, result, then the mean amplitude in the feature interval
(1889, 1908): -0.5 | 90.4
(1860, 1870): -0.5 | 89.2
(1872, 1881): -0.5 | 90.9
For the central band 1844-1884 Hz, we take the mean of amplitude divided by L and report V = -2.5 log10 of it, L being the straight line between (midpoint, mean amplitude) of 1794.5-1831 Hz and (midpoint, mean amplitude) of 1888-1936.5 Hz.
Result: -0.03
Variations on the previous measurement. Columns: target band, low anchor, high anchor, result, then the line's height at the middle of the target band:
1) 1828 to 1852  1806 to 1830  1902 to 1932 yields -0.02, 82.9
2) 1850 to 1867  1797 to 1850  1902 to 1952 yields -0.02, 84.8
